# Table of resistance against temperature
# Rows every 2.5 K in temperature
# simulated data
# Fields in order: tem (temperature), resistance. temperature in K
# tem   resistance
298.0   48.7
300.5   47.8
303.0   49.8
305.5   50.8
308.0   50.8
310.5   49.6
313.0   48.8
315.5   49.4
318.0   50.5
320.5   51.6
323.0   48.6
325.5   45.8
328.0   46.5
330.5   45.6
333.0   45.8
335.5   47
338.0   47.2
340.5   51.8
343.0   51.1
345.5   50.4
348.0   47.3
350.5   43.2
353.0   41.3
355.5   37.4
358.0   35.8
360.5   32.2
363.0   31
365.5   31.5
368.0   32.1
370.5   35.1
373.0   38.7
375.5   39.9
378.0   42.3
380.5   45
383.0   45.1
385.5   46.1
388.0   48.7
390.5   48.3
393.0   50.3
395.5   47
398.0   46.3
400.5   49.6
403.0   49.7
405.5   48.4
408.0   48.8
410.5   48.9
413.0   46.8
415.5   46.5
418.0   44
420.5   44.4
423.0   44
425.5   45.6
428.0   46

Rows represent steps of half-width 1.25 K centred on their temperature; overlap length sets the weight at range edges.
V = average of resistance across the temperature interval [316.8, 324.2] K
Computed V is 50.2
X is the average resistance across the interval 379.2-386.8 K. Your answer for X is 45.4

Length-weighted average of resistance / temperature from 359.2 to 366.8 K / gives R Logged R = 31.6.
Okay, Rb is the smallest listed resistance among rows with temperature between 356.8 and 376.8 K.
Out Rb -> 31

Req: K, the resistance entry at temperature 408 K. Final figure 48.8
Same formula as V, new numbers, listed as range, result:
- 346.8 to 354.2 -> 43.9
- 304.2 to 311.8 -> 50.4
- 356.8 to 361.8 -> 34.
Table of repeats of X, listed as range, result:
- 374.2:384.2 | 43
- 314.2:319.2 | 49.9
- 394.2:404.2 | 48.2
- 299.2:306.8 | 49.5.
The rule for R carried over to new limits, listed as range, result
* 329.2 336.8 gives 46.1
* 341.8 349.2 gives 49.6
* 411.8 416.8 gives 46.6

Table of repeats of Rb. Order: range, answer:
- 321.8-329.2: 45.8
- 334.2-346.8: 47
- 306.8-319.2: 48.8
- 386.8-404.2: 46.3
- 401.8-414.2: 46.8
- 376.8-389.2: 42.3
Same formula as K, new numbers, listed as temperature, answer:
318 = 50.5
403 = 49.7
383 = 45.1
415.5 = 46.5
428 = 46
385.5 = 46.1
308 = 50.8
